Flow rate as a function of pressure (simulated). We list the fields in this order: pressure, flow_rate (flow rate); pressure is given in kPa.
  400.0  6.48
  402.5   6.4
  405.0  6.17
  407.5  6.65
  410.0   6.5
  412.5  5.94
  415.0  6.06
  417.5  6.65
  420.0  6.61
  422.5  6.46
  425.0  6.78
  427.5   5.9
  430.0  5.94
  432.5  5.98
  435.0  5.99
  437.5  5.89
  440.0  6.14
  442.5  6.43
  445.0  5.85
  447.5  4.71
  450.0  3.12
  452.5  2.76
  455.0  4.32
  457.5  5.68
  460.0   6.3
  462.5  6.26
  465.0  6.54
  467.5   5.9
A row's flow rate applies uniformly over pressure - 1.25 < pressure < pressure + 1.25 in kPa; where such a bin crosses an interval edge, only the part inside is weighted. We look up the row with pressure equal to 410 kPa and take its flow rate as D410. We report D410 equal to 6.5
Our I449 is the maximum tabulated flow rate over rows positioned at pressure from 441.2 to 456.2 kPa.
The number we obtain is 6.43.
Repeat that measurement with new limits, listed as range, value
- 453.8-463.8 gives 6.3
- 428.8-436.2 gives 5.99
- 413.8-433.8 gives 6.78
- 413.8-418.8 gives 6.65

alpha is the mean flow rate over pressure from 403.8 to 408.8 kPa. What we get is 6.41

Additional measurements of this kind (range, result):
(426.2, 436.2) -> 5.96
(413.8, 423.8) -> 6.45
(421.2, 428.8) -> 6.38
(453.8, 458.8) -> 5.02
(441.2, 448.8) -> 5.65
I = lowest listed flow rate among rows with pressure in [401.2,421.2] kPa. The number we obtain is 5.94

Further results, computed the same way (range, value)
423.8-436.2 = 5.9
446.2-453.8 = 2.76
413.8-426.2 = 6.06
